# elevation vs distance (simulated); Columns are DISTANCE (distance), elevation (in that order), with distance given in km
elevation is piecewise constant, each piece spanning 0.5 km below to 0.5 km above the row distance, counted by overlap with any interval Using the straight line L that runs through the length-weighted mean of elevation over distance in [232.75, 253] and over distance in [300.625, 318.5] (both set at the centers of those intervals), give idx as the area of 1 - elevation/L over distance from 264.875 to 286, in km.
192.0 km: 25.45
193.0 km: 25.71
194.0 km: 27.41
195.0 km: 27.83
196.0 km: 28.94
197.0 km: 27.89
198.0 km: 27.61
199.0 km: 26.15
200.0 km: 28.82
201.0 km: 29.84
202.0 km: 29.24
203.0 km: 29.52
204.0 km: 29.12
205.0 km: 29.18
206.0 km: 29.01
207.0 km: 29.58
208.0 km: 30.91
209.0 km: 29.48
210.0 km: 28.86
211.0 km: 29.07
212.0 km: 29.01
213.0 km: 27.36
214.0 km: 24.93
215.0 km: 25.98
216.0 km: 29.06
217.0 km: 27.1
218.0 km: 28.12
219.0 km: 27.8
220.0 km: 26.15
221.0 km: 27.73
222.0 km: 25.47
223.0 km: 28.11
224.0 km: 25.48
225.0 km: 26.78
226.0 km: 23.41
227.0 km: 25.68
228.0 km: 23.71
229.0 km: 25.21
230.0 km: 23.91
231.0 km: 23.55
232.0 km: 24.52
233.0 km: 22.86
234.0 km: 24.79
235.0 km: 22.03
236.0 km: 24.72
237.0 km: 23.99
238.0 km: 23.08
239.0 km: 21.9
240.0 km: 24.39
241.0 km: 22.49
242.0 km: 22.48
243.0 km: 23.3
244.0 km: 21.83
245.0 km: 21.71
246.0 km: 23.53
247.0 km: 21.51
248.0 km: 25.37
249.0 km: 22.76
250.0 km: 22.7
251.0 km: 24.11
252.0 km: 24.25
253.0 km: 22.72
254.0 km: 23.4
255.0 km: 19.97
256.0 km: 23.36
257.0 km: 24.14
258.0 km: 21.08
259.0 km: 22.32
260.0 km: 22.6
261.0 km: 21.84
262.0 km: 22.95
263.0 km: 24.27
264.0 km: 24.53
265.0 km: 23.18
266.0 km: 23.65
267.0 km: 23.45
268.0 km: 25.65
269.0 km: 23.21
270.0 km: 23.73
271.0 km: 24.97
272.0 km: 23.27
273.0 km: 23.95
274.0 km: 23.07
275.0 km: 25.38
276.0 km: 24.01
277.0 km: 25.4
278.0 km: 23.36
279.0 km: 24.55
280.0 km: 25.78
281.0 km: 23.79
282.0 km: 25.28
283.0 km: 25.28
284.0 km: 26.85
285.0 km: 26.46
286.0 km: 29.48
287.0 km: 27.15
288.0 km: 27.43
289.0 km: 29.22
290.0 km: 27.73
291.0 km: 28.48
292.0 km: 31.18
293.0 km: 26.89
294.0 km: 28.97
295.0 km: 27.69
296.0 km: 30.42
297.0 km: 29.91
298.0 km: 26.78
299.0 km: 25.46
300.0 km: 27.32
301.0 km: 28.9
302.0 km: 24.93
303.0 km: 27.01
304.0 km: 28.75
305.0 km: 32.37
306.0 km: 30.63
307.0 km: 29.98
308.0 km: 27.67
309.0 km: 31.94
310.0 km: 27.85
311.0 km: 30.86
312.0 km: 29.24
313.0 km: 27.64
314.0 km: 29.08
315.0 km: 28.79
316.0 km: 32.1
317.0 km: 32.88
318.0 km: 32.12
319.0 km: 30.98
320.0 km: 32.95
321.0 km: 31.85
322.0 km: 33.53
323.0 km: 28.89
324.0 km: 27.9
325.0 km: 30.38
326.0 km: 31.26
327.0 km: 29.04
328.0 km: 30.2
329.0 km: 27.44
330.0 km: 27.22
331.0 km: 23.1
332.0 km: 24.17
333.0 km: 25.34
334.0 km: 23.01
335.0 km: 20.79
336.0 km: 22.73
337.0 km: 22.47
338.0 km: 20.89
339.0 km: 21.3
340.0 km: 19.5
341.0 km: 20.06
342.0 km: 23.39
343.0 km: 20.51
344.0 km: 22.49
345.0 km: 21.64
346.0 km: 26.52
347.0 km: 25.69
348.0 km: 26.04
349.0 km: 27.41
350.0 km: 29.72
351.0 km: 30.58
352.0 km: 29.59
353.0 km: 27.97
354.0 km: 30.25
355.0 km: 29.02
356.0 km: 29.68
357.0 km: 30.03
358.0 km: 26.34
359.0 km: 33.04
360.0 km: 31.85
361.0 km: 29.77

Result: 1.4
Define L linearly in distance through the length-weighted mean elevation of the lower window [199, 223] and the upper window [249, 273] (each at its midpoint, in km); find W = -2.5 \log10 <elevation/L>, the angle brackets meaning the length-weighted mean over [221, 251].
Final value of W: 0.082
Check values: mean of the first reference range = 28.3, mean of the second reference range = 23.3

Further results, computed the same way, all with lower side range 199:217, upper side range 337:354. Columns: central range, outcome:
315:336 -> -0.135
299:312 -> -0.121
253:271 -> 0.169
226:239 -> 0.170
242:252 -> 0.194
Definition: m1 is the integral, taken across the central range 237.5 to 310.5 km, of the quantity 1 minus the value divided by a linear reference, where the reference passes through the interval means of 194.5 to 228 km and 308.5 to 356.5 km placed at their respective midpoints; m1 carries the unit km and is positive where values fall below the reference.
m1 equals 5.8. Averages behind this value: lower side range 27.8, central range 25.3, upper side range 27.2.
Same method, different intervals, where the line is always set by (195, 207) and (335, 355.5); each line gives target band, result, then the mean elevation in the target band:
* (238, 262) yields 4.01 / 22.8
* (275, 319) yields -3.42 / 28.1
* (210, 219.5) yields 0.21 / 27.7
